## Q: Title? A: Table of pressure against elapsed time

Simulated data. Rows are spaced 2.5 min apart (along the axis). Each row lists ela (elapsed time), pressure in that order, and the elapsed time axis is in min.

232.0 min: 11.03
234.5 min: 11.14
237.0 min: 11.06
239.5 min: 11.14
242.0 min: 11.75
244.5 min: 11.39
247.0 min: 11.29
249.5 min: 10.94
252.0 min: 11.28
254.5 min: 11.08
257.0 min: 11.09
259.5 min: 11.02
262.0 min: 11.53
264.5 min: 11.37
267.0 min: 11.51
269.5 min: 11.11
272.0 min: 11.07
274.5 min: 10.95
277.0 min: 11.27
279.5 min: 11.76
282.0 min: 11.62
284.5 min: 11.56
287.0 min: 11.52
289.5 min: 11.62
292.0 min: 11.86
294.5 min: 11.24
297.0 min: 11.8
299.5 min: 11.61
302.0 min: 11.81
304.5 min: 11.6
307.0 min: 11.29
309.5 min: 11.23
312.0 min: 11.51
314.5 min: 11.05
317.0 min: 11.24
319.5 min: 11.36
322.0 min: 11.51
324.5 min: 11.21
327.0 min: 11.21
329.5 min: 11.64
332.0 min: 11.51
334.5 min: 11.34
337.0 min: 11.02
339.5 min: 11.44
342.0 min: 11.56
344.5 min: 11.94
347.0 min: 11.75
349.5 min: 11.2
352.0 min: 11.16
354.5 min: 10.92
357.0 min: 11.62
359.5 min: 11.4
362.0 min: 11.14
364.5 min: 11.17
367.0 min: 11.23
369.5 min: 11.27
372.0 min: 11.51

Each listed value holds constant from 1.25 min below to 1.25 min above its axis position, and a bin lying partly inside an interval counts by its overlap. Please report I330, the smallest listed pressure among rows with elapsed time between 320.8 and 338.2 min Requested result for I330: 11.02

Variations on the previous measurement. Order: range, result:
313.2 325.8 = 11.05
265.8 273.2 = 11.07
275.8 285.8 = 11.27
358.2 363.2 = 11.14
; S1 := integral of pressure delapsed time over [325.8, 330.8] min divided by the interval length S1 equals 11.4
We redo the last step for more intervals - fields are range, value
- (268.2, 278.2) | 11.1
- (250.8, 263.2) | 11.2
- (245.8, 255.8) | 11.1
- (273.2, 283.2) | 11.4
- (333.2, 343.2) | 11.3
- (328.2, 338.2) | 11.4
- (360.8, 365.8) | 11.2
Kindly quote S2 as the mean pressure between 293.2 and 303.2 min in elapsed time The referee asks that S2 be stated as 11.6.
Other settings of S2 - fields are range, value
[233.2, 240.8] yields 11.1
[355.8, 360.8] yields 11.5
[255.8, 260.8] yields 11.1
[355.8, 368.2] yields 11.3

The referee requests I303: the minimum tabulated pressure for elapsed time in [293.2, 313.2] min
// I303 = 11.23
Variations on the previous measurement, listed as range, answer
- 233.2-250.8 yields 10.94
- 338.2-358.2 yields 10.92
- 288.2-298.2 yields 11.24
